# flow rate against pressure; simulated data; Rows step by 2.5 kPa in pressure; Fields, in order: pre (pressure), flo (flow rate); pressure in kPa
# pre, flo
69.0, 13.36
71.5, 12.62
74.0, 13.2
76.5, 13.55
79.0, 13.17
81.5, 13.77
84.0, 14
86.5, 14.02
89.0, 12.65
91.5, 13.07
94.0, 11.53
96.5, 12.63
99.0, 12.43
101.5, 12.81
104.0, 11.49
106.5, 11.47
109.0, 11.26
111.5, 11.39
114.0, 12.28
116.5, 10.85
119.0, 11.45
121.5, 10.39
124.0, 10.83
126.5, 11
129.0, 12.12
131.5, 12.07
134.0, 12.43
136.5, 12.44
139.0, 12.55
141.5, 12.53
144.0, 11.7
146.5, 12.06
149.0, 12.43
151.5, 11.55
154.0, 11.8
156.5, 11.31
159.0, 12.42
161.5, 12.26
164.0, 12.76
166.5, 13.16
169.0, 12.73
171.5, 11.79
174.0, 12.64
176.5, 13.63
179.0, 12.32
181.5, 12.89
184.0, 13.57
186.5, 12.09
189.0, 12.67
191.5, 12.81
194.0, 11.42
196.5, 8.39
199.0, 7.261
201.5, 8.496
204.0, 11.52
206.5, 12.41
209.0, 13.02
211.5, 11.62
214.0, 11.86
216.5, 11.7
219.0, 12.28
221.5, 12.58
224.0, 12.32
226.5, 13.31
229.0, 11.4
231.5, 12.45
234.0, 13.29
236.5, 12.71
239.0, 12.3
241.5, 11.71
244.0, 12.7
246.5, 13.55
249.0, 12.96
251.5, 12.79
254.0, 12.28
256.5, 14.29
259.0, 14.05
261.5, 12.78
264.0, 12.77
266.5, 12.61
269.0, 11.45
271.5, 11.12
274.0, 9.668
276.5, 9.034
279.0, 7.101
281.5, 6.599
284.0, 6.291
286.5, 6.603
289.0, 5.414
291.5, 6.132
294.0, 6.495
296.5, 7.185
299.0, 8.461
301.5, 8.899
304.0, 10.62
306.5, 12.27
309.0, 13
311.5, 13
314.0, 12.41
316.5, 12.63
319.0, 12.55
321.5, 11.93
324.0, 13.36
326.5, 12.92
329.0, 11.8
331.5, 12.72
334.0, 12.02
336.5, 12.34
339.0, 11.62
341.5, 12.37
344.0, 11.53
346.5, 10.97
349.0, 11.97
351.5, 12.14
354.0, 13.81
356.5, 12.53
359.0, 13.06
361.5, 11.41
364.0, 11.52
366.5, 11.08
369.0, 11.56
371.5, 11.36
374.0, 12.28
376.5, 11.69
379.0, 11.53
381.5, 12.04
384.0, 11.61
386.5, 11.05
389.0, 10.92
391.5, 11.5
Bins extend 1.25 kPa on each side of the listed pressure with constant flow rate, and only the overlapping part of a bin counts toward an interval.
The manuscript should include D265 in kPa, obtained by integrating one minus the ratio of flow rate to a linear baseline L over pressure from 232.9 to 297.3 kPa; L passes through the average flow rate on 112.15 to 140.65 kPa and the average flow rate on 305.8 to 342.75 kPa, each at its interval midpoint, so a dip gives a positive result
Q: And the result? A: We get 8.76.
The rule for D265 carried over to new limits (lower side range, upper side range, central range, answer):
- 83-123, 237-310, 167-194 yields -3.2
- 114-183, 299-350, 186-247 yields 1.1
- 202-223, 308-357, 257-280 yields 1.6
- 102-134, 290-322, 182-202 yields 0.0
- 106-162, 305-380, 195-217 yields 2.3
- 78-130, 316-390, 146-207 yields 1.2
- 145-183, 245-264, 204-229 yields 1.2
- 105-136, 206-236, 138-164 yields -0.8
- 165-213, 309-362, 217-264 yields -2.9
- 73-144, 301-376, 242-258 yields -1.2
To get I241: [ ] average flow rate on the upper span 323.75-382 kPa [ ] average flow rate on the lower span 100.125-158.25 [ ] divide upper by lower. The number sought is 1.02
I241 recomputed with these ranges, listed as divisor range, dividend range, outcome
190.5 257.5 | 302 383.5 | 1.01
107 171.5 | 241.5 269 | 1.09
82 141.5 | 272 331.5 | 0.81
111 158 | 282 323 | 0.82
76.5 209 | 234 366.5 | 0.94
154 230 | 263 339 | 0.86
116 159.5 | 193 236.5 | 0.98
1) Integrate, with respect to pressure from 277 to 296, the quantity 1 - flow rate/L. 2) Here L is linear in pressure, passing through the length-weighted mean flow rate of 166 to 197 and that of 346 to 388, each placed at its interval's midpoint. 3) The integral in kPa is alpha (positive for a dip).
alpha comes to 8.8 kPa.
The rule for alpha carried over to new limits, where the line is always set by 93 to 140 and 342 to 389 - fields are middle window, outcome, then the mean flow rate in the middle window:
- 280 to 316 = 8.92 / 8.88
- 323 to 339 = -0.85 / 12.4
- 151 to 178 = -1.42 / 12.4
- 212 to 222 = -0.21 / 12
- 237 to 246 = -0.45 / 12.4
